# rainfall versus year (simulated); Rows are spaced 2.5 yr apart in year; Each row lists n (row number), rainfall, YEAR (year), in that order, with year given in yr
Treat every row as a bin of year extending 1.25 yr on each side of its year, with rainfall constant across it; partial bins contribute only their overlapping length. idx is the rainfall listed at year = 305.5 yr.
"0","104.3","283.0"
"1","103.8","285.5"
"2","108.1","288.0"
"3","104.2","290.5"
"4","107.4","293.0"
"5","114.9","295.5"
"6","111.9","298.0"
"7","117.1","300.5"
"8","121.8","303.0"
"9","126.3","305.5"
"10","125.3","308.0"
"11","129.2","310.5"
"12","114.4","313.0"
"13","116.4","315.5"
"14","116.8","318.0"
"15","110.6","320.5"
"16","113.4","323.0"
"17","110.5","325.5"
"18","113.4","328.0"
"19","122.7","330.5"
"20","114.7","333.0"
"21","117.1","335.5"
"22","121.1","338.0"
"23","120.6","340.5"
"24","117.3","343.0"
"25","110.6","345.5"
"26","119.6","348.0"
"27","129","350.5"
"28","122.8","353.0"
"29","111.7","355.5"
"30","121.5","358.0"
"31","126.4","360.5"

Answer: 126.3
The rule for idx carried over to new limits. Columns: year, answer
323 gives 113.4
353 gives 122.8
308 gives 125.3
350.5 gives 129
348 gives 119.6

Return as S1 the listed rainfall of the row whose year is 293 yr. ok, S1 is 107.4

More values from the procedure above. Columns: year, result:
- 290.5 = 104.2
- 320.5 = 110.6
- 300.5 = 117.1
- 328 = 113.4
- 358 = 121.5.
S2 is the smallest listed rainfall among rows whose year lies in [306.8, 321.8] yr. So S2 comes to 110.6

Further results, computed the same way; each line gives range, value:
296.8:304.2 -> 111.9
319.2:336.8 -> 110.5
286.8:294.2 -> 104.2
